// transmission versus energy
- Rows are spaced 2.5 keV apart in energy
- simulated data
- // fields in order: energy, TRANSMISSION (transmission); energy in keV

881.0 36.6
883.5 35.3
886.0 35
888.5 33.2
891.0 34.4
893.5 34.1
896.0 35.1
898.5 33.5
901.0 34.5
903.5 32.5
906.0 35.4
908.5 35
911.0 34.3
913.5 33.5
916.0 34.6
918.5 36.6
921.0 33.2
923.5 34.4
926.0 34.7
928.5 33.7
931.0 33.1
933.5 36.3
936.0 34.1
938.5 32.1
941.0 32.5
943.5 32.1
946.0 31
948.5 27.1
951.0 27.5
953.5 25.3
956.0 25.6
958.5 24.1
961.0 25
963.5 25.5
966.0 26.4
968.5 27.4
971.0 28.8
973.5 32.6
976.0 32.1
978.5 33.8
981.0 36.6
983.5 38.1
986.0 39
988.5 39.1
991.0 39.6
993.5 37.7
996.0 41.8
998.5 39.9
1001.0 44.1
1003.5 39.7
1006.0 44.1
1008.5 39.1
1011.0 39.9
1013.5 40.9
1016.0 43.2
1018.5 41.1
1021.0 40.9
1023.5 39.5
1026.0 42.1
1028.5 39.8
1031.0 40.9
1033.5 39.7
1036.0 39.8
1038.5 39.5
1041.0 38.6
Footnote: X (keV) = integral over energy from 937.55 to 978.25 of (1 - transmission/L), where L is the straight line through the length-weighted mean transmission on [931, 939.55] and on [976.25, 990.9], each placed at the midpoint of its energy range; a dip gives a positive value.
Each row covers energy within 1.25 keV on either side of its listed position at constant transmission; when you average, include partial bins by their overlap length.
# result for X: 8.0 keV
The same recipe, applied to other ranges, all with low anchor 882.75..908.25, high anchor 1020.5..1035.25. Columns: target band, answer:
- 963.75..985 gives 3.5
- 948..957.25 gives 2.7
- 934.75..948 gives 1.6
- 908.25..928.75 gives 0.5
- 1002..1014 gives -0.4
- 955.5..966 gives 3.4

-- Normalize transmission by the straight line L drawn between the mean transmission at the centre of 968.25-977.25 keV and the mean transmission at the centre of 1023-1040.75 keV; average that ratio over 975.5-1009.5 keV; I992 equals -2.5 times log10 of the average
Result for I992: -0.16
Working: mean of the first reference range 30.5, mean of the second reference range 40.1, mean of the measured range 39.1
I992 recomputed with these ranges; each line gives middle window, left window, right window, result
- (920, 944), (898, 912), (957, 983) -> -0.05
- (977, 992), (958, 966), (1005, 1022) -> -0.17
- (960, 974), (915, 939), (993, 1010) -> 0.35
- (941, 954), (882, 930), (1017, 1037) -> 0.24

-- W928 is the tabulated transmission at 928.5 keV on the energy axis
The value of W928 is 33.7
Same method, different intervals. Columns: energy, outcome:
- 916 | 34.6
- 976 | 32.1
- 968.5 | 27.4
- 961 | 25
